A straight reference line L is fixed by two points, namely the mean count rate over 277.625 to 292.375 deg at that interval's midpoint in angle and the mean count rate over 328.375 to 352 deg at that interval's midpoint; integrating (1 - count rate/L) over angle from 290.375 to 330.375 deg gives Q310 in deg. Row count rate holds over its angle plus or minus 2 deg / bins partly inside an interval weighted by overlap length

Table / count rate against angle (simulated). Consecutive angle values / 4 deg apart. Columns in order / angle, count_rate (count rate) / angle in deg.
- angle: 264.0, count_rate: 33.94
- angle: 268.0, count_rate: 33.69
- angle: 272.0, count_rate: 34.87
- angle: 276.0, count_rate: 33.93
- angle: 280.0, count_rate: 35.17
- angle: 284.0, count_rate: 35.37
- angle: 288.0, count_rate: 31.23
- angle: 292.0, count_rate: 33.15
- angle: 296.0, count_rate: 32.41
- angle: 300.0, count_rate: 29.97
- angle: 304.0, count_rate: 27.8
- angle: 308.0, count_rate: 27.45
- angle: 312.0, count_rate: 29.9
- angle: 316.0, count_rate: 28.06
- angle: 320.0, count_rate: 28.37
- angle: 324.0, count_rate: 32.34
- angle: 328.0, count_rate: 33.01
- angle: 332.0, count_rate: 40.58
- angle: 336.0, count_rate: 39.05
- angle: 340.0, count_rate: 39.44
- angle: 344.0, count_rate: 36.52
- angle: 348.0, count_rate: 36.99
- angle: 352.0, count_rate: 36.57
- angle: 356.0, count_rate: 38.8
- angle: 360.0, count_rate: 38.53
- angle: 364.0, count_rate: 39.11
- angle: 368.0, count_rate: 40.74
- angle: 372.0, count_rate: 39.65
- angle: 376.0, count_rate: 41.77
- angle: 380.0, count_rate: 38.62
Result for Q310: 6.0 deg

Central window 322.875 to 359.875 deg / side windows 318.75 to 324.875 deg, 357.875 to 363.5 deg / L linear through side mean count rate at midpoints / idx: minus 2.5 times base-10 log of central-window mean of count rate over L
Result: -0.09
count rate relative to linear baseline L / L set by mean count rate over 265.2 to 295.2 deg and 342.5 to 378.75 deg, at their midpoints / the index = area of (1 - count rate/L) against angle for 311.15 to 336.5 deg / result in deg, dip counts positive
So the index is 2.59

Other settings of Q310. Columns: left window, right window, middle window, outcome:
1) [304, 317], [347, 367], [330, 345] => -2.2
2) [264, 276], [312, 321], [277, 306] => -0.5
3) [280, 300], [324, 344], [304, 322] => 3.5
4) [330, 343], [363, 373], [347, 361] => 0.7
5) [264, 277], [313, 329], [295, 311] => 1.2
